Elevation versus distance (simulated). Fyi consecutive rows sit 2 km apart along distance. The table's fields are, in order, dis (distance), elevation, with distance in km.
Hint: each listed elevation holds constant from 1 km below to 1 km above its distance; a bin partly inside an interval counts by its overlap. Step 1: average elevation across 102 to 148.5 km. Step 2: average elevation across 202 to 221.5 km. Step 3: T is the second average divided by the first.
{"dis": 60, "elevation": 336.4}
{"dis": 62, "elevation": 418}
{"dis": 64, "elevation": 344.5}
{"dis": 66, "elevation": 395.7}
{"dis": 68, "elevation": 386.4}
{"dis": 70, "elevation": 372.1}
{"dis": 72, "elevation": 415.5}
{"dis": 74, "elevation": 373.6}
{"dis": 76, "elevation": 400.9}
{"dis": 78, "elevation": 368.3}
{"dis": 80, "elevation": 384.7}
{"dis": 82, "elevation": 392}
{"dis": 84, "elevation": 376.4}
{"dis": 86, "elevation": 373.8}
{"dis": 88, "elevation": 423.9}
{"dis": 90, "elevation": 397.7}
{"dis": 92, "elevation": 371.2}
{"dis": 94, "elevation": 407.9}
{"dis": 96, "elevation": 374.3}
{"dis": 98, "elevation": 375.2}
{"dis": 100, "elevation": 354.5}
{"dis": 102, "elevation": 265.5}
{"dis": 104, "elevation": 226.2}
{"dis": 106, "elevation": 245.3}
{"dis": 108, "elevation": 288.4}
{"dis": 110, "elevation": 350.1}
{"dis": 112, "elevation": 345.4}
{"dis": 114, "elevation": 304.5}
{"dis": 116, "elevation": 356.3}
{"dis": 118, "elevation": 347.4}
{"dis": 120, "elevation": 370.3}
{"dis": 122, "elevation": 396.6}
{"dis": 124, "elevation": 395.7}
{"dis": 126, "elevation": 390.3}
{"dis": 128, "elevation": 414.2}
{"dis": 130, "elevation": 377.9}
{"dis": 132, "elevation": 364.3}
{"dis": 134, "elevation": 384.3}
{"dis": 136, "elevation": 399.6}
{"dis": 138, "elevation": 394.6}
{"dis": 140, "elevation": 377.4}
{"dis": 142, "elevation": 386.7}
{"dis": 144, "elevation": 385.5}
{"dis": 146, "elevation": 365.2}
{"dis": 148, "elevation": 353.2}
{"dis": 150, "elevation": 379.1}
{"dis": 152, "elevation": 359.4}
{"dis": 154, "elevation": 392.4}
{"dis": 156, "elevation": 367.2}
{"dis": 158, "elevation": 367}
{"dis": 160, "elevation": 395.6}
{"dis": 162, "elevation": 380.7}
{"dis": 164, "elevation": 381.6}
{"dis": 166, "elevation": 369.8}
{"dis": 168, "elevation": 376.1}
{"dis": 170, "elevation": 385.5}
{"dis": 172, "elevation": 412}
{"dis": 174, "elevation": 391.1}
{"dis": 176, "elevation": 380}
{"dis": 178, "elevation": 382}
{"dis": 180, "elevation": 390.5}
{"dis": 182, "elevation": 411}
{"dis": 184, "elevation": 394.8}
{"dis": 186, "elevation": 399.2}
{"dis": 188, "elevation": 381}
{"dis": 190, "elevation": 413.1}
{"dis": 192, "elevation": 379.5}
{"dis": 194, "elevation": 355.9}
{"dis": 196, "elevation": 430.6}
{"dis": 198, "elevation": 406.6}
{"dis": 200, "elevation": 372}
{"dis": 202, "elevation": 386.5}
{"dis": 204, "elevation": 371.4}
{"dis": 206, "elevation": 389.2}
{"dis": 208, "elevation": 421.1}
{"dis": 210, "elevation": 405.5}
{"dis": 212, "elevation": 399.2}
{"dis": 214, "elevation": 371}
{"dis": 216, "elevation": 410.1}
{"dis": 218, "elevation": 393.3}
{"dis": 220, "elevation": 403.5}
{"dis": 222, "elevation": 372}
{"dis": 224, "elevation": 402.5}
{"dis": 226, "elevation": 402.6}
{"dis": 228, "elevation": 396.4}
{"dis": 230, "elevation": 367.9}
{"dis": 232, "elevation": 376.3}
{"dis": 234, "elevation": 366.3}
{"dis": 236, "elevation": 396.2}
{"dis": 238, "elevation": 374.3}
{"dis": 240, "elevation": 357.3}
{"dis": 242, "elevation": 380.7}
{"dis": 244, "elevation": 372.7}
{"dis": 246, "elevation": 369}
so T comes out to 1.1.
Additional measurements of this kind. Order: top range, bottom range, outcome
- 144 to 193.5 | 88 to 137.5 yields 1.08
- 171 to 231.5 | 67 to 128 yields 1.09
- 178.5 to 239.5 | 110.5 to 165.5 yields 1.04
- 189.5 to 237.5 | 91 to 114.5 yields 1.20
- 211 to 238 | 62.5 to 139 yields 1.06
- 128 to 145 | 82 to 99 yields 0.99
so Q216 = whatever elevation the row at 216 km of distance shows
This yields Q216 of 410.1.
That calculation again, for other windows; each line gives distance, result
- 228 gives 396.4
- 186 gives 399.2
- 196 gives 430.6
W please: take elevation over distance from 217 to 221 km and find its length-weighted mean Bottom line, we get 398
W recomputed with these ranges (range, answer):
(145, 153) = 364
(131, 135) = 374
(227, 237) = 381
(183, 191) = 397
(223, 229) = 400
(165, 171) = 377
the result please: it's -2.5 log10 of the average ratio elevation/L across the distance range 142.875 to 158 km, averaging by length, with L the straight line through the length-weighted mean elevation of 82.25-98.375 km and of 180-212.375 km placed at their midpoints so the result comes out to 0.06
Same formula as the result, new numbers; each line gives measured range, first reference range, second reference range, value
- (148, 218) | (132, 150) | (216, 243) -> -0.017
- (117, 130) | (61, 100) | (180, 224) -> 0.010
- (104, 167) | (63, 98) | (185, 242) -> 0.064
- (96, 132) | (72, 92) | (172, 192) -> 0.140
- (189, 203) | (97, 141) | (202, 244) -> -0.040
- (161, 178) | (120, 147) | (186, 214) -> 0.015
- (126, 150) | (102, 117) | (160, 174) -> -0.122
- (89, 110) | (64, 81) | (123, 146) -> 0.164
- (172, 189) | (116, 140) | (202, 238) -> -0.014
